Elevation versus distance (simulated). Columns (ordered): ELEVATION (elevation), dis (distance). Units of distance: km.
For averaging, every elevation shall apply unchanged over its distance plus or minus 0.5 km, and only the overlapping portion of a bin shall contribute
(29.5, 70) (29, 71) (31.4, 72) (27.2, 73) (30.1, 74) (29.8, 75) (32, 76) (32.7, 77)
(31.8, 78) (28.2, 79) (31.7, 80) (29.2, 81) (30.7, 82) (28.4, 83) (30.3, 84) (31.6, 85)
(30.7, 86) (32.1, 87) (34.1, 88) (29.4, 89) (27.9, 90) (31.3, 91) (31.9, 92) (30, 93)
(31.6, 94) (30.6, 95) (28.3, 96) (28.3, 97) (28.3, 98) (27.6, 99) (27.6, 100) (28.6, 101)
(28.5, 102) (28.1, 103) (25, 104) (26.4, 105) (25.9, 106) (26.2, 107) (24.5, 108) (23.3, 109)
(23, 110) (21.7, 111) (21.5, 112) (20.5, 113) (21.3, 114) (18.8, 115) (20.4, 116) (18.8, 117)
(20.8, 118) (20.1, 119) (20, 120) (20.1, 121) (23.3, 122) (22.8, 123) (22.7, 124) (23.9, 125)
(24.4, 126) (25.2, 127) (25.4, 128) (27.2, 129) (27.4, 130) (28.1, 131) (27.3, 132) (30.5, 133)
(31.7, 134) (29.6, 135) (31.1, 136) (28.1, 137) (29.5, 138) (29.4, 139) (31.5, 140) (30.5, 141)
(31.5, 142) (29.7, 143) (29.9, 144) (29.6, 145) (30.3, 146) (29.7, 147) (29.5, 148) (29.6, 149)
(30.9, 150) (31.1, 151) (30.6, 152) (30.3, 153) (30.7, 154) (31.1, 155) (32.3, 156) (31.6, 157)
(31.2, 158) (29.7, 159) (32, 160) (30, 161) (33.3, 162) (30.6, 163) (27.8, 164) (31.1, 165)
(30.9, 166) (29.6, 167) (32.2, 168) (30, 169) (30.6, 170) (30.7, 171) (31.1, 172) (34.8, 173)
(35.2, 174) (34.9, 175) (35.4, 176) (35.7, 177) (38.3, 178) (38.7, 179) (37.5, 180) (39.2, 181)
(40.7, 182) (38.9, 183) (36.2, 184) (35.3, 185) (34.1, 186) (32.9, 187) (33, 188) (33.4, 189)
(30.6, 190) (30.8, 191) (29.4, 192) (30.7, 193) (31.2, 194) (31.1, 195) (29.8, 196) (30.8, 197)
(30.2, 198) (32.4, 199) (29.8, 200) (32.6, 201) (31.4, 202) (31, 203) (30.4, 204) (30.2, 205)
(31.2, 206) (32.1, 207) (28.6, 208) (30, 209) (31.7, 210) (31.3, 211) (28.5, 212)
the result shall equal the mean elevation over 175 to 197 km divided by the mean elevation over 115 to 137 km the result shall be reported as 1.39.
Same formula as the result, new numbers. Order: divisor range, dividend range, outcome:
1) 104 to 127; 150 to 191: 1.47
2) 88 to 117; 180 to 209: 1.23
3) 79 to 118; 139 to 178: 1.15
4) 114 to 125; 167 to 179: 1.60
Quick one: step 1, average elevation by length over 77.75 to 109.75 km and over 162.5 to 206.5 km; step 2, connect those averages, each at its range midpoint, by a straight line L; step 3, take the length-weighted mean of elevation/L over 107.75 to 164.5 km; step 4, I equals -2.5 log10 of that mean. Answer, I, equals 0.137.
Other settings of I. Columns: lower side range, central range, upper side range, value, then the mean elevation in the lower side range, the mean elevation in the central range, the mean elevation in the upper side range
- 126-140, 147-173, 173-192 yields 0.05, 28.5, 30.8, 35.4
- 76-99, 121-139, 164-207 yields 0.17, 30.4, 26.8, 32.9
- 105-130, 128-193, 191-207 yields -0.18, 22.7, 31.8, 30.9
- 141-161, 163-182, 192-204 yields -0.10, 30.6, 33.6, 30.9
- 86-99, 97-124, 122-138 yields 0.21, 30.2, 23.7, 27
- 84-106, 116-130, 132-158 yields 0.30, 29.4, 22.8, 30.4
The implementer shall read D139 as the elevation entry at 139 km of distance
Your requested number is 29.4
